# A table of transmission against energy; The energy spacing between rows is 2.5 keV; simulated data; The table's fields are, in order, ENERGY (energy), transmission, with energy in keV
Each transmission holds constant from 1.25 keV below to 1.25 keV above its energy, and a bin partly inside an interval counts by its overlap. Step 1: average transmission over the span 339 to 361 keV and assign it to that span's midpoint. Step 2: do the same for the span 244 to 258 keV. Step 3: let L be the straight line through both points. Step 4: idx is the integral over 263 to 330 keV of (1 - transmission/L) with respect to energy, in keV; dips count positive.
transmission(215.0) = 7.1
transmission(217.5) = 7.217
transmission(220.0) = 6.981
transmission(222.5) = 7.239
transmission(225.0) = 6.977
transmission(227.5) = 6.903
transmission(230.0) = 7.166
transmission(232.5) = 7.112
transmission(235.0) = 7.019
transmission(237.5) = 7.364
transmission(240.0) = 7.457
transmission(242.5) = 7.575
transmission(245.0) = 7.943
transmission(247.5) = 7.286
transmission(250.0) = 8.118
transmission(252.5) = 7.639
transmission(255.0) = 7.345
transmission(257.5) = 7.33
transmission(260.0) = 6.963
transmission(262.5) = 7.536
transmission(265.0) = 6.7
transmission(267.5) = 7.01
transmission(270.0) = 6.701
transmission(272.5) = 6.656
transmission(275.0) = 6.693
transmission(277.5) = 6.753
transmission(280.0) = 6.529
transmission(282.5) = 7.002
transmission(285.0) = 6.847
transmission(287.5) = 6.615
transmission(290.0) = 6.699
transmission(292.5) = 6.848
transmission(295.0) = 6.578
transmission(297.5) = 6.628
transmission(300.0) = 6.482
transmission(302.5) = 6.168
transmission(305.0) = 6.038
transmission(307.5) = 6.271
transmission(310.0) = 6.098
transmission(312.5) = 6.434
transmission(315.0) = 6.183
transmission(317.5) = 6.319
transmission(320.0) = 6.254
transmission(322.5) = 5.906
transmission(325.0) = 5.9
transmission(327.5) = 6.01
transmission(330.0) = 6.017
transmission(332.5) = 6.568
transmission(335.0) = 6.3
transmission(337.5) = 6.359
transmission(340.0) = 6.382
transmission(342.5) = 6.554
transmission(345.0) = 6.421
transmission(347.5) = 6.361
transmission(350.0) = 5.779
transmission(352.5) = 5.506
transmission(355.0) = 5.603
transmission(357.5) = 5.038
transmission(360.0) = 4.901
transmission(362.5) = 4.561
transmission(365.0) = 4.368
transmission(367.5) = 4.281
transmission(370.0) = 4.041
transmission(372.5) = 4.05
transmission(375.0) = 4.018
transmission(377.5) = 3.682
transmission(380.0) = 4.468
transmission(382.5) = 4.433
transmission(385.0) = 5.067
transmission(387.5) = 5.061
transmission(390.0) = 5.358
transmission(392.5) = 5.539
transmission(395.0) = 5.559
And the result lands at 3.2 keV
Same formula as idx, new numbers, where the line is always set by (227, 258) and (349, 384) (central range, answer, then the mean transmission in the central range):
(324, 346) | -4.0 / 6.28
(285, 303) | -1.0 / 6.61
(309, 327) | -1.4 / 6.15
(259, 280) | -0.1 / 6.85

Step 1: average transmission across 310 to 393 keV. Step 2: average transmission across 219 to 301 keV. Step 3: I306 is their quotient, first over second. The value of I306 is 0.77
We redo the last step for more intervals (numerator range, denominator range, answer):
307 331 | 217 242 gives 0.86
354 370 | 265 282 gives 0.70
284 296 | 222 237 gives 0.95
